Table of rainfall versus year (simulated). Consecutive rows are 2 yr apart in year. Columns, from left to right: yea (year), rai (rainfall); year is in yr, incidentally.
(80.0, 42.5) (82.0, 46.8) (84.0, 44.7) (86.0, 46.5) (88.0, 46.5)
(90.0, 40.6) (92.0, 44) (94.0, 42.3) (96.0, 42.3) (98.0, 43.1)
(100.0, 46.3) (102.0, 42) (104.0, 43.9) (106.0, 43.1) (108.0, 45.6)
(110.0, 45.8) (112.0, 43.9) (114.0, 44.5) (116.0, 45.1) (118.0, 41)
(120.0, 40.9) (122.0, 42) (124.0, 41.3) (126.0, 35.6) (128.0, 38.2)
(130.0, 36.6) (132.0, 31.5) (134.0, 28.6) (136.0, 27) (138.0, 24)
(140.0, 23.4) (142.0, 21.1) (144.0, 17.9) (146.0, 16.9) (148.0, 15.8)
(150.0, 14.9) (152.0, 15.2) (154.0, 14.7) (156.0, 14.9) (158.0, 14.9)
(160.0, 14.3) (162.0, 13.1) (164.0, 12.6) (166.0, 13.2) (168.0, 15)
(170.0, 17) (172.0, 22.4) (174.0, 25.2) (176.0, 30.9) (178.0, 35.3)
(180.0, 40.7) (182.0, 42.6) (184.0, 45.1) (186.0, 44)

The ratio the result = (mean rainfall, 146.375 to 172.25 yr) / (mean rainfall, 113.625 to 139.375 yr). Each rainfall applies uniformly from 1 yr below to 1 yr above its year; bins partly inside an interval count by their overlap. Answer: 0.4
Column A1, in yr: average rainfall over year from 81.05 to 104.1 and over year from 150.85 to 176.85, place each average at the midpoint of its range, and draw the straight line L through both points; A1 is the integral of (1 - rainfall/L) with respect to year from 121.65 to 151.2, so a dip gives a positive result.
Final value 1.0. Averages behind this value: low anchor 44.1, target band 27.3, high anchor 17.1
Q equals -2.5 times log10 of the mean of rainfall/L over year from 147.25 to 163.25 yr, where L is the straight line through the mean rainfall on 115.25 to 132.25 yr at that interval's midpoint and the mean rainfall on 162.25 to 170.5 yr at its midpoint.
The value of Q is 0.36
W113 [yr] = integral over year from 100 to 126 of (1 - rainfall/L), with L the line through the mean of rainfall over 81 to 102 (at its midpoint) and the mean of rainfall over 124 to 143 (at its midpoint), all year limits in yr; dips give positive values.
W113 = -4.3 yr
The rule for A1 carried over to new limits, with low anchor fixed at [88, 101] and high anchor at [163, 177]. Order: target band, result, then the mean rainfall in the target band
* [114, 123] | -1.7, 42.5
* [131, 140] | 0.9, 27.3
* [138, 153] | 5.0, 18.3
